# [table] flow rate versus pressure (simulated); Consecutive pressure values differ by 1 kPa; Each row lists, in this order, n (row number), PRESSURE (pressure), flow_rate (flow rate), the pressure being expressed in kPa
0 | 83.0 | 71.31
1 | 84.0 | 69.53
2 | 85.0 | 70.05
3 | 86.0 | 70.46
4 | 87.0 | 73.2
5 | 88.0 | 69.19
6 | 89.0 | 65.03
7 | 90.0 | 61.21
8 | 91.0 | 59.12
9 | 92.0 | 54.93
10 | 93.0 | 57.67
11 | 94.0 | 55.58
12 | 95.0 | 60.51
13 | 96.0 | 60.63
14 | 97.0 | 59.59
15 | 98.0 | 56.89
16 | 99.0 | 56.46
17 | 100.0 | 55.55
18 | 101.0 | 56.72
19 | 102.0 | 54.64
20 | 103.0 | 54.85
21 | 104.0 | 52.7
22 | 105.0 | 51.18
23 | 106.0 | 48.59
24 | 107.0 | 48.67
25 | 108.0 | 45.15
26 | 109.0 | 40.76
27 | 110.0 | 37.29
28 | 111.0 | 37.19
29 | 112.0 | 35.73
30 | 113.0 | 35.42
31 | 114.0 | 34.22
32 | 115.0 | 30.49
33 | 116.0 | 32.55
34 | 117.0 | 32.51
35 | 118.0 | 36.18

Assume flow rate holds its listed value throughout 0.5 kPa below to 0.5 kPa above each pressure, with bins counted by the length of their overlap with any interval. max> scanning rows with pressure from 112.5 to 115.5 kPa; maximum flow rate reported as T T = 35.42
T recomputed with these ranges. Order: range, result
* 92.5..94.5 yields 57.67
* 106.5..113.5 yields 48.67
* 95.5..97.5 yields 60.63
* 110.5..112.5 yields 37.19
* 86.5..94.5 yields 73.2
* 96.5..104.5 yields 59.59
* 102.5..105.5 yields 54.85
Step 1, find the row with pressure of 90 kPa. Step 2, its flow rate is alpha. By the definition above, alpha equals 61.21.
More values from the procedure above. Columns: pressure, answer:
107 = 48.67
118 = 36.18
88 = 69.19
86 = 70.46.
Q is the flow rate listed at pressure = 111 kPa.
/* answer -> 37.19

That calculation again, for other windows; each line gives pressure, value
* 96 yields 60.63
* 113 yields 35.42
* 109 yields 40.76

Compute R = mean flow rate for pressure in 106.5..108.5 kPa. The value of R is 46.9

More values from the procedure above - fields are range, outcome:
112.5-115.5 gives 33.4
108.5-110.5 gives 39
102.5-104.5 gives 53.8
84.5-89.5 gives 69.6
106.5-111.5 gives 41.8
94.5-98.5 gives 59.4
